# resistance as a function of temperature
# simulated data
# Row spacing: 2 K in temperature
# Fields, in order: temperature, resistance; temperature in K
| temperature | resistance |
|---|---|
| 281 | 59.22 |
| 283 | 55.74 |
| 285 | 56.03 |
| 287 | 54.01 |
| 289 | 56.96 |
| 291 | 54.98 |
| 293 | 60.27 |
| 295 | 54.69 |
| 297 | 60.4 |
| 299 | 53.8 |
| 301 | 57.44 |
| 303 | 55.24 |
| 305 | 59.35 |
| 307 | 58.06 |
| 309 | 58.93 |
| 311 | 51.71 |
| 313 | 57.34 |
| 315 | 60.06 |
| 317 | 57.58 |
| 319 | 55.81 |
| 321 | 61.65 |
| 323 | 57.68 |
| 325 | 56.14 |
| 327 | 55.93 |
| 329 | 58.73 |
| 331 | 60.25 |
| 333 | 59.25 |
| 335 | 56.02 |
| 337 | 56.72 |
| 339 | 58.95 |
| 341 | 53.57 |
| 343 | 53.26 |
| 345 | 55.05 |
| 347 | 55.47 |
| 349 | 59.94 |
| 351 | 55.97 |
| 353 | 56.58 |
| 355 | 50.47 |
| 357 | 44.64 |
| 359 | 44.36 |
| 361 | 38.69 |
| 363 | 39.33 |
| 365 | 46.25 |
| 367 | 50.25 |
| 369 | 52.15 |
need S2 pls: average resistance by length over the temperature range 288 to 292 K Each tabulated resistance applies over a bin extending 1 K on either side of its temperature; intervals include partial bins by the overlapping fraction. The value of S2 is 56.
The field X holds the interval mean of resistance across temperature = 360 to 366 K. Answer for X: 41.4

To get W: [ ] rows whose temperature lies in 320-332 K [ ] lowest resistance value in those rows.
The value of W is 55.93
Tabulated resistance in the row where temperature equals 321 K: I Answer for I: 61.65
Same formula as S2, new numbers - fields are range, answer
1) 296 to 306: 57.2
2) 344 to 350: 56.8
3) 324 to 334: 58.1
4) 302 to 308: 57.6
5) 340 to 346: 54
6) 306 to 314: 56.5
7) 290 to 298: 57.6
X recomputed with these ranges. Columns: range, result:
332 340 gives 57.7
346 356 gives 55.7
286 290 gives 55.5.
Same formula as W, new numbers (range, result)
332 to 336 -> 56.02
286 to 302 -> 53.8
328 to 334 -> 58.73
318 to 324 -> 55.81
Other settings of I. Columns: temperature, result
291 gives 54.98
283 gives 55.74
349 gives 59.94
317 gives 57.58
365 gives 46.25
